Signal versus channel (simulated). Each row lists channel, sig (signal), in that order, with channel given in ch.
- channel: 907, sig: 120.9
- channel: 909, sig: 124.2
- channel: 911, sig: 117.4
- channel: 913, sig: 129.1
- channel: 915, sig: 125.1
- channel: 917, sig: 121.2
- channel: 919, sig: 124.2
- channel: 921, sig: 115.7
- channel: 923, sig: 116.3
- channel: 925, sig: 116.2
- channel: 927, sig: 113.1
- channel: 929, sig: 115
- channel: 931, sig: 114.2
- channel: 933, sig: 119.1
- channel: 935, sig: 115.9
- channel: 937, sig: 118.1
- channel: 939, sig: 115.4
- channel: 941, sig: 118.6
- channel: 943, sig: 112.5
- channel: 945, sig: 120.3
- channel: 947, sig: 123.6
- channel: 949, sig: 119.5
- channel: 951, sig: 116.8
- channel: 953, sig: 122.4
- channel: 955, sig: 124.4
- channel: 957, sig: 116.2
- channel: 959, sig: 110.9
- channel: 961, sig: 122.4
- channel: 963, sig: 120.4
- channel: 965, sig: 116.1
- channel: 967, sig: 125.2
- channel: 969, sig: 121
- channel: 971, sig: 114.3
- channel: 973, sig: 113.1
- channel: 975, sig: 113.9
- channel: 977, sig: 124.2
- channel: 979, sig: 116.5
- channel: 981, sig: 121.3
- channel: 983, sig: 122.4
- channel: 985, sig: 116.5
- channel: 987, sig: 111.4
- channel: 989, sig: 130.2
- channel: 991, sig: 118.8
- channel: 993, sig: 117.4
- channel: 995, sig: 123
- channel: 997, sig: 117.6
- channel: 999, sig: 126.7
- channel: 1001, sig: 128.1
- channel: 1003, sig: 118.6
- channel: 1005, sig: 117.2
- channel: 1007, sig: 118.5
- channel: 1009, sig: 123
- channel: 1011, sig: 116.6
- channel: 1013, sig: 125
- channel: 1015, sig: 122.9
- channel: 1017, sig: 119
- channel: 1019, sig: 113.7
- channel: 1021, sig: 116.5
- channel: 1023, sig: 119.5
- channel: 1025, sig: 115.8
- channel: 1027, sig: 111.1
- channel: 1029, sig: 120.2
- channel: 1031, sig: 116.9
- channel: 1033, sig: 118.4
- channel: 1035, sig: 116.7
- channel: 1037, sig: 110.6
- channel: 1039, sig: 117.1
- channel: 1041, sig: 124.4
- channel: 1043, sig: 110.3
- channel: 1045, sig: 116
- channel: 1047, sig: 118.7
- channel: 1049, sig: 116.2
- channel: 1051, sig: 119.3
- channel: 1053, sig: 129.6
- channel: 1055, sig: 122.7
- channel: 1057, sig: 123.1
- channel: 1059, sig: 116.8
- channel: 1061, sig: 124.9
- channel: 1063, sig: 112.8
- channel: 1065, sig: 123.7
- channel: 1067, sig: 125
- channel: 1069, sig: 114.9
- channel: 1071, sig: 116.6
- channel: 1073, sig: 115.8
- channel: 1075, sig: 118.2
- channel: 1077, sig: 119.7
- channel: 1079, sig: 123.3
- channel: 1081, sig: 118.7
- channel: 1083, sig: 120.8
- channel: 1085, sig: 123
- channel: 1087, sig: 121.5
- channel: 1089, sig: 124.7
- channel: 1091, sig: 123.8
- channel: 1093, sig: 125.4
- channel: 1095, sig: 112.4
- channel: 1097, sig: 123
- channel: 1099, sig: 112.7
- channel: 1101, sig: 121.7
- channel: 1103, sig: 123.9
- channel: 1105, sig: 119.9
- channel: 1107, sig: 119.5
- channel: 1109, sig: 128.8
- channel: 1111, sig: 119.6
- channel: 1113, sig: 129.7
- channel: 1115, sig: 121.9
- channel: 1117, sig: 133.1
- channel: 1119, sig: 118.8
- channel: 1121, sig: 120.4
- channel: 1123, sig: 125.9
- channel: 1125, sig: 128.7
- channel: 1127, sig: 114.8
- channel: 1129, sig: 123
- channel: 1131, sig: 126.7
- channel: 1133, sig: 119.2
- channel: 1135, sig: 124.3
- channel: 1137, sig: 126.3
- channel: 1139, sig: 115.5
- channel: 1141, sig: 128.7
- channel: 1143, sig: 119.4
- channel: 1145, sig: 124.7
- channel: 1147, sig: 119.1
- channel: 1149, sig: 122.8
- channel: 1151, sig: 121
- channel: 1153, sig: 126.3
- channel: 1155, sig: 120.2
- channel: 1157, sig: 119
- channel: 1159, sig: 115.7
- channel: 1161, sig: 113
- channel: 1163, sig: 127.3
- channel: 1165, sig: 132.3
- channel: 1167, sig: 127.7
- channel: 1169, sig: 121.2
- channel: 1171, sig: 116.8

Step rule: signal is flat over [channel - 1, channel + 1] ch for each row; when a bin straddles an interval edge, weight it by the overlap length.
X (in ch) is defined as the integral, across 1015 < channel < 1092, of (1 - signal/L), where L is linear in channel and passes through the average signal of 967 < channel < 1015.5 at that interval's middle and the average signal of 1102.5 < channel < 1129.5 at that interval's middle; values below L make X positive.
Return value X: 1.7 ch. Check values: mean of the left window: 120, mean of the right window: 123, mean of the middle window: 119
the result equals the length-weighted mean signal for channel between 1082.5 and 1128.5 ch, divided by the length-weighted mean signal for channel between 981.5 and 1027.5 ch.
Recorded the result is 1.0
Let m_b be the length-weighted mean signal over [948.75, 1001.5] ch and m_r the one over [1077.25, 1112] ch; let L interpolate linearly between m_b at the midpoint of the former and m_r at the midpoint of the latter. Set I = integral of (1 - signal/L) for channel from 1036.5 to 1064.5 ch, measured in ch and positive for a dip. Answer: 0.39 ch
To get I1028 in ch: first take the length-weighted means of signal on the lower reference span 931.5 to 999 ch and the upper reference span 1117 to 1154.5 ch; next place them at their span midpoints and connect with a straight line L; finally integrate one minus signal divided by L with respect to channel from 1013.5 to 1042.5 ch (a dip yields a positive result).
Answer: 0.7 ch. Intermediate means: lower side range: 119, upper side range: 123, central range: 117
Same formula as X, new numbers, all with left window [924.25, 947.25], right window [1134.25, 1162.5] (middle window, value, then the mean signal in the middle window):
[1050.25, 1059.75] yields -0.3 ch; 123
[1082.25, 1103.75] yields -0.2 ch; 121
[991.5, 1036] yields -0.3 ch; 119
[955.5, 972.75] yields -0.2 ch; 118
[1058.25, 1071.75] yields 0.0 ch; 119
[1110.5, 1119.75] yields -0.3 ch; 125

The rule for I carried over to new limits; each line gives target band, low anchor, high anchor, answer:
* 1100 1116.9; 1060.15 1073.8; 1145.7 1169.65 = -0.4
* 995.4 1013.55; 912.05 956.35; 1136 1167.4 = -0.2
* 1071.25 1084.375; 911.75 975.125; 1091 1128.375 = 0.2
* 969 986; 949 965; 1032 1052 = 0.1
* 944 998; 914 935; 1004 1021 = -0.3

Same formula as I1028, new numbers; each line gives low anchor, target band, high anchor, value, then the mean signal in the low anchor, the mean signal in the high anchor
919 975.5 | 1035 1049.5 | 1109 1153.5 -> 0.52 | 118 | 123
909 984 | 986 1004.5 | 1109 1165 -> -0.22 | 119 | 123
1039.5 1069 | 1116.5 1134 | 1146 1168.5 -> -0.23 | 120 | 122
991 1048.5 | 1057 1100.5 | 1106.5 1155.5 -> 0.37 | 119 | 123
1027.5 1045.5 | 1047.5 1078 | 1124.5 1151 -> -0.48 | 117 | 122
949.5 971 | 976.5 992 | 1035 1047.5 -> -0.22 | 119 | 116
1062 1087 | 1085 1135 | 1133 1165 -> -0.80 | 119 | 122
